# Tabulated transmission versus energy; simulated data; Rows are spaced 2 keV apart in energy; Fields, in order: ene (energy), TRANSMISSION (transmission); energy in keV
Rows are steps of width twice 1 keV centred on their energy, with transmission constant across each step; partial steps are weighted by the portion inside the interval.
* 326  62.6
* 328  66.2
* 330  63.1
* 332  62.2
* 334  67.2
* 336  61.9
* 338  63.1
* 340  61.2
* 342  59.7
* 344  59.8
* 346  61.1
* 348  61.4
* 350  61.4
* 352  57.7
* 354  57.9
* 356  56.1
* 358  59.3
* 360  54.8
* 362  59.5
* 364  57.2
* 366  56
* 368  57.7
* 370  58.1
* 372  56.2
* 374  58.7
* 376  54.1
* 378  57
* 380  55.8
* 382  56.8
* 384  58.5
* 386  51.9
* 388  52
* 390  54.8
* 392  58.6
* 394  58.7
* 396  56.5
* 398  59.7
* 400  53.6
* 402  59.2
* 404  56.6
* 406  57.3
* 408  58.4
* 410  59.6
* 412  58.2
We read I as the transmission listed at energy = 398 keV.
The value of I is 59.7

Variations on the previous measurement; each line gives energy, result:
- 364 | 57.2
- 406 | 57.3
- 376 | 54.1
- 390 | 54.8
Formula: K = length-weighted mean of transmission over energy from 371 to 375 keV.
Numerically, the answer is 57.5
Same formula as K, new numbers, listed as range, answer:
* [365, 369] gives 56.9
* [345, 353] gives 60.4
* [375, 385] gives 56.4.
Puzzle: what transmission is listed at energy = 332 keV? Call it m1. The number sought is 62.2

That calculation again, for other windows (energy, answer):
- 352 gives 57.7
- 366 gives 56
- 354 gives 57.9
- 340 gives 61.2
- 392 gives 58.6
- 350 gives 61.4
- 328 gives 66.2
